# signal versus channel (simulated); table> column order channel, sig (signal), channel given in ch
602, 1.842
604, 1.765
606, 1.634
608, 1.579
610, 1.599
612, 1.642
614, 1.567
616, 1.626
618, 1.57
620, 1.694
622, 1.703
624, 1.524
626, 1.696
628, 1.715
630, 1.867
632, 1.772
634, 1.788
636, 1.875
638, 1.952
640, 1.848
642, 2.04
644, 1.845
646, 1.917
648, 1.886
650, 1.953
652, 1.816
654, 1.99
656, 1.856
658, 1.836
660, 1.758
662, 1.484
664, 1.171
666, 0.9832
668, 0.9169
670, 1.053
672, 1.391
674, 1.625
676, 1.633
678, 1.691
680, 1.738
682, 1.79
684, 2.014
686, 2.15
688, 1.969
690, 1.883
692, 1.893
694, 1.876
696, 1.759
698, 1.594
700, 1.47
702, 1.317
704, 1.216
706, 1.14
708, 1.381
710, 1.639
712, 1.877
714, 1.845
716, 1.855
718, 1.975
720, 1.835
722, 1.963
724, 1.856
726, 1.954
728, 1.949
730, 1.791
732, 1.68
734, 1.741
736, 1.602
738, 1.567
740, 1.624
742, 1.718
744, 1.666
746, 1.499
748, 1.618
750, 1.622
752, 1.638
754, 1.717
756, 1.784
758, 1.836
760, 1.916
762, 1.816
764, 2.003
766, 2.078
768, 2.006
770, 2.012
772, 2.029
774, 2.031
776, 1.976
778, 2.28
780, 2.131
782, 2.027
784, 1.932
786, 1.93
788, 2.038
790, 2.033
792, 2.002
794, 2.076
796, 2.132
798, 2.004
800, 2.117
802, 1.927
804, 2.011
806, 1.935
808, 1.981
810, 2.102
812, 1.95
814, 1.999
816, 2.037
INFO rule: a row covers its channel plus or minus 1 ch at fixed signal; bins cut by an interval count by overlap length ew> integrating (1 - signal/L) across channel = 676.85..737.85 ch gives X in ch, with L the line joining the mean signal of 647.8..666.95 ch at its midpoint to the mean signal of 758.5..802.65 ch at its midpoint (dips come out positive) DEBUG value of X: 2.1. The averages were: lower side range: 1.67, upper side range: 2.02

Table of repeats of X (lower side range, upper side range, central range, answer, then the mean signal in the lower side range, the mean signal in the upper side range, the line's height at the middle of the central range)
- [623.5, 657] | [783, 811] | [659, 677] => 5.20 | 1.85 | 2.02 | 1.88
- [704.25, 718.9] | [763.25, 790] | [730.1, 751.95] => 2.18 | 1.65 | 2.04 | 1.82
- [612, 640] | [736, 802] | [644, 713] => 5.59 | 1.72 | 1.9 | 1.79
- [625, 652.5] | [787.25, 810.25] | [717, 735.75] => 0.96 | 1.86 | 2.03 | 1.95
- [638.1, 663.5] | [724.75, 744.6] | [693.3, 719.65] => 2.31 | 1.84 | 1.73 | 1.77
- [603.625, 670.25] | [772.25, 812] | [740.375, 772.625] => 2.47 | 1.68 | 2.03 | 1.95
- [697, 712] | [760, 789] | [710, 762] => -2.65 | 1.43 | 2.02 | 1.69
